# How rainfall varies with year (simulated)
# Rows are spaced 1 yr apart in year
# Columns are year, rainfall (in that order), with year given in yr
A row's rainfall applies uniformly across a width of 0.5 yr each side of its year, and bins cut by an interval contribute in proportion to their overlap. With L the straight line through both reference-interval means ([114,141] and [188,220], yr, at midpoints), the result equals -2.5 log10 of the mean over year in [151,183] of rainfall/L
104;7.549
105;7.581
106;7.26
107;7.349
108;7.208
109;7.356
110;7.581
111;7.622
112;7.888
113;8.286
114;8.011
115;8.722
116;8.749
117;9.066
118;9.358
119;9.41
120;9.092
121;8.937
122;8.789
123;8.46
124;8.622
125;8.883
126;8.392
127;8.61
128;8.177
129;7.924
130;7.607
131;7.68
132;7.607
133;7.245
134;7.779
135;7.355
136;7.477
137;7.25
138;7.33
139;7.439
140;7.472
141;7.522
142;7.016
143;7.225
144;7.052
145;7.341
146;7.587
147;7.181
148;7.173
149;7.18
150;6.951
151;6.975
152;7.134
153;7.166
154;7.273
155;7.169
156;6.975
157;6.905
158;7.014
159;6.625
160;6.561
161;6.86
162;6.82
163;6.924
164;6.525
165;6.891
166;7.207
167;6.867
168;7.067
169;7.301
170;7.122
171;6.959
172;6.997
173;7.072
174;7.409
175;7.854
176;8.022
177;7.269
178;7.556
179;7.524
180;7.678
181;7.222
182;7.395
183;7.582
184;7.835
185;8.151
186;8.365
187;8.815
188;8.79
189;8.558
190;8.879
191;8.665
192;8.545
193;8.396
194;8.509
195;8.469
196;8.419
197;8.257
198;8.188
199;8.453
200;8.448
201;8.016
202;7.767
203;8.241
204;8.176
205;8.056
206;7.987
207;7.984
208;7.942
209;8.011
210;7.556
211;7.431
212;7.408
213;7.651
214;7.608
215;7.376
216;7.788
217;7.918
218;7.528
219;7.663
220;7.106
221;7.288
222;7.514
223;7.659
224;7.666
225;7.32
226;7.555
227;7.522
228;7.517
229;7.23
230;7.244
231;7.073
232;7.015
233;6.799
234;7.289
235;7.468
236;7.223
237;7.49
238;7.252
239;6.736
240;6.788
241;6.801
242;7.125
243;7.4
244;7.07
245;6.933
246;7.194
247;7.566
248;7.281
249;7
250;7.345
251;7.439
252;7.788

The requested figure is 0.14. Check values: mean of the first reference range 8.19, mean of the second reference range 8.06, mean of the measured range 7.15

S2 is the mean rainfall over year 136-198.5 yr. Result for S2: 7.49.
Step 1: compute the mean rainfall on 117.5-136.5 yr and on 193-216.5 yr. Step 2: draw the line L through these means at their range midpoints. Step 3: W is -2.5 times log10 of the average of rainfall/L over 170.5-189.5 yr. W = 0.05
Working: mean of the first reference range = 8.28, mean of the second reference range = 8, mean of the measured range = 7.74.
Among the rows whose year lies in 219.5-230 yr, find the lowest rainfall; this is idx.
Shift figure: 7.106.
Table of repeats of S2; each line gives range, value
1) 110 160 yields 7.76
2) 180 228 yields 7.94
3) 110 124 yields 8.61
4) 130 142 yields 7.46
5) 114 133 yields 8.51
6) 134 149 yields 7.33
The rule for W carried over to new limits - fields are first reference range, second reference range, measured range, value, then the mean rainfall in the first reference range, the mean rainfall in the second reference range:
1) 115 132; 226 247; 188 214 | -0.07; 8.58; 7.18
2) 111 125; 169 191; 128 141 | 0.12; 8.69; 7.77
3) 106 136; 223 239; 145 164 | 0.13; 8.17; 7.3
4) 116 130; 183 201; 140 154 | 0.19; 8.71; 8.42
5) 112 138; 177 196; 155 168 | 0.19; 8.27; 8.15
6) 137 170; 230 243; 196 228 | -0.10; 7.09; 7.11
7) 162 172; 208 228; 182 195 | -0.16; 6.98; 7.56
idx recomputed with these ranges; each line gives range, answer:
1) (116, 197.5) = 6.525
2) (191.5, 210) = 7.556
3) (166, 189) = 6.867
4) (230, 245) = 6.736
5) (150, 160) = 6.561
